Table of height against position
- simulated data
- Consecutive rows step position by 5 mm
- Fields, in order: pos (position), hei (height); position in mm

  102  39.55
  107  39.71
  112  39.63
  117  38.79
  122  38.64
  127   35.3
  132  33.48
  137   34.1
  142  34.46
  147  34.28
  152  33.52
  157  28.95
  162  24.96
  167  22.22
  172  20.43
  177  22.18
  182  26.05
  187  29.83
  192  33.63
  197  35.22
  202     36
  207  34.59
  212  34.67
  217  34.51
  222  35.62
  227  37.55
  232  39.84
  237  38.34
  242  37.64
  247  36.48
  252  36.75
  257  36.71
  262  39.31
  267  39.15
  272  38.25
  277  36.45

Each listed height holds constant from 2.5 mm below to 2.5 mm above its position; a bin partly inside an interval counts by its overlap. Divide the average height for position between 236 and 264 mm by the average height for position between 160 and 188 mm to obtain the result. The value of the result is 1.56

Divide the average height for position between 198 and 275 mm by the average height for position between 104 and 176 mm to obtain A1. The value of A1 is 1.14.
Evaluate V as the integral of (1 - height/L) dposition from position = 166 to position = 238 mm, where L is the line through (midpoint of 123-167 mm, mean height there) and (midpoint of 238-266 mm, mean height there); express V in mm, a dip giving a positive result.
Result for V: 6.1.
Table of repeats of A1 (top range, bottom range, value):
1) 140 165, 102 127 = 0.80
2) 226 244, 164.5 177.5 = 1.79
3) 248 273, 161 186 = 1.62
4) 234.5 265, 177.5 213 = 1.17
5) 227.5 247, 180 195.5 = 1.26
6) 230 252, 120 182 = 1.26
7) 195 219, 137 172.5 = 1.20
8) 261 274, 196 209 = 1.10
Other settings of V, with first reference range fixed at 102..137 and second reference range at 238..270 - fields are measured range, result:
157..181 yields 9.1 mm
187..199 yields 1.3 mm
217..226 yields 0.5 mm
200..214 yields 1.0 mm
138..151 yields 1.1 mm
